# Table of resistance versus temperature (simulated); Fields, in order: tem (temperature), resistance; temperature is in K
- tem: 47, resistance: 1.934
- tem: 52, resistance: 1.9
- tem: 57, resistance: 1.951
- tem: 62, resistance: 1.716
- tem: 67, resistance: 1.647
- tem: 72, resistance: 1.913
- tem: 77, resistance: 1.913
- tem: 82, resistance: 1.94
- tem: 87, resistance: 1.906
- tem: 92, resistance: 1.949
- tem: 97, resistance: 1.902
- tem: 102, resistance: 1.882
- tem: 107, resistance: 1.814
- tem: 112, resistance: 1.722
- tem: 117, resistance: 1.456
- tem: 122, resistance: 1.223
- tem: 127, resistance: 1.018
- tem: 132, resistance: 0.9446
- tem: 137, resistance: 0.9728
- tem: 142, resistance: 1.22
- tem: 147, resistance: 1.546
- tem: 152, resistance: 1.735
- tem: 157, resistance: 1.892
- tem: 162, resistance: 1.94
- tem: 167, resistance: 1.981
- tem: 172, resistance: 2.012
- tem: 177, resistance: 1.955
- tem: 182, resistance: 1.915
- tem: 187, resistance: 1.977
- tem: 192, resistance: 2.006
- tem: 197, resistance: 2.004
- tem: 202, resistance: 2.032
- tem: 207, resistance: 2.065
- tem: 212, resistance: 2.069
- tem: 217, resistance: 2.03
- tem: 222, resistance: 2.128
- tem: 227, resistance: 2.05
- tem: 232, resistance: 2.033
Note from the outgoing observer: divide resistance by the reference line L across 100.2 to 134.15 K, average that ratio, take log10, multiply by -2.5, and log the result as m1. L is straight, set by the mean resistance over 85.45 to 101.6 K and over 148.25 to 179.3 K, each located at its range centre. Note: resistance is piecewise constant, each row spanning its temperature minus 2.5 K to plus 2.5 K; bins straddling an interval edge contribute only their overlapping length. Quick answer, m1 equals 0.31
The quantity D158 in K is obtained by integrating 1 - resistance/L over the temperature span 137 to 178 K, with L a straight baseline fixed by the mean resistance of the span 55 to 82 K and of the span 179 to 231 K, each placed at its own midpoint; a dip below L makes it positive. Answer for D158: 4.9 K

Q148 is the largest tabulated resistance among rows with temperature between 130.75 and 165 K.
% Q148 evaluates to 1.94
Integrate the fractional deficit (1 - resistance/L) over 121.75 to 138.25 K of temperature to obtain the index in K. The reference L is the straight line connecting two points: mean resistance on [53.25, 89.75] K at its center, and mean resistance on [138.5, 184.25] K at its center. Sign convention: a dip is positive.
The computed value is 7.19 K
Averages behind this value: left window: 1.86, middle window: 1.02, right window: 1.78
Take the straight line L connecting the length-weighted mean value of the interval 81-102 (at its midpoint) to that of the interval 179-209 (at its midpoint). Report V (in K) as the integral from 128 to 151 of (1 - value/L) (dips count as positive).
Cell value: 8.92 K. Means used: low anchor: 1.92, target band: 1.2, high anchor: 2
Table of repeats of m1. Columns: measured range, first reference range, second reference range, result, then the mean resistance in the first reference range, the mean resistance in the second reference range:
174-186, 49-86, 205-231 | 0.04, 1.86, 2.07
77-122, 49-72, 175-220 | 0.05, 1.82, 2.01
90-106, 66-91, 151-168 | -0.01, 1.88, 1.89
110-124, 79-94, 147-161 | 0.26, 1.93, 1.78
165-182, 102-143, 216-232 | -0.16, 1.33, 2.07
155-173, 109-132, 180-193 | -0.12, 1.32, 1.96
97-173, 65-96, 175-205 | 0.23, 1.88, 1.98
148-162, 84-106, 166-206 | 0.09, 1.9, 1.99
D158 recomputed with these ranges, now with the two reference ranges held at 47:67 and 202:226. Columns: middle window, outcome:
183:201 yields 0.4 K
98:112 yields 0.6 K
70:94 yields -0.6 K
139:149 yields 3.1 K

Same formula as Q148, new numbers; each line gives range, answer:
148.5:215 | 2.069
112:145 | 1.722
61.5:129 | 1.949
